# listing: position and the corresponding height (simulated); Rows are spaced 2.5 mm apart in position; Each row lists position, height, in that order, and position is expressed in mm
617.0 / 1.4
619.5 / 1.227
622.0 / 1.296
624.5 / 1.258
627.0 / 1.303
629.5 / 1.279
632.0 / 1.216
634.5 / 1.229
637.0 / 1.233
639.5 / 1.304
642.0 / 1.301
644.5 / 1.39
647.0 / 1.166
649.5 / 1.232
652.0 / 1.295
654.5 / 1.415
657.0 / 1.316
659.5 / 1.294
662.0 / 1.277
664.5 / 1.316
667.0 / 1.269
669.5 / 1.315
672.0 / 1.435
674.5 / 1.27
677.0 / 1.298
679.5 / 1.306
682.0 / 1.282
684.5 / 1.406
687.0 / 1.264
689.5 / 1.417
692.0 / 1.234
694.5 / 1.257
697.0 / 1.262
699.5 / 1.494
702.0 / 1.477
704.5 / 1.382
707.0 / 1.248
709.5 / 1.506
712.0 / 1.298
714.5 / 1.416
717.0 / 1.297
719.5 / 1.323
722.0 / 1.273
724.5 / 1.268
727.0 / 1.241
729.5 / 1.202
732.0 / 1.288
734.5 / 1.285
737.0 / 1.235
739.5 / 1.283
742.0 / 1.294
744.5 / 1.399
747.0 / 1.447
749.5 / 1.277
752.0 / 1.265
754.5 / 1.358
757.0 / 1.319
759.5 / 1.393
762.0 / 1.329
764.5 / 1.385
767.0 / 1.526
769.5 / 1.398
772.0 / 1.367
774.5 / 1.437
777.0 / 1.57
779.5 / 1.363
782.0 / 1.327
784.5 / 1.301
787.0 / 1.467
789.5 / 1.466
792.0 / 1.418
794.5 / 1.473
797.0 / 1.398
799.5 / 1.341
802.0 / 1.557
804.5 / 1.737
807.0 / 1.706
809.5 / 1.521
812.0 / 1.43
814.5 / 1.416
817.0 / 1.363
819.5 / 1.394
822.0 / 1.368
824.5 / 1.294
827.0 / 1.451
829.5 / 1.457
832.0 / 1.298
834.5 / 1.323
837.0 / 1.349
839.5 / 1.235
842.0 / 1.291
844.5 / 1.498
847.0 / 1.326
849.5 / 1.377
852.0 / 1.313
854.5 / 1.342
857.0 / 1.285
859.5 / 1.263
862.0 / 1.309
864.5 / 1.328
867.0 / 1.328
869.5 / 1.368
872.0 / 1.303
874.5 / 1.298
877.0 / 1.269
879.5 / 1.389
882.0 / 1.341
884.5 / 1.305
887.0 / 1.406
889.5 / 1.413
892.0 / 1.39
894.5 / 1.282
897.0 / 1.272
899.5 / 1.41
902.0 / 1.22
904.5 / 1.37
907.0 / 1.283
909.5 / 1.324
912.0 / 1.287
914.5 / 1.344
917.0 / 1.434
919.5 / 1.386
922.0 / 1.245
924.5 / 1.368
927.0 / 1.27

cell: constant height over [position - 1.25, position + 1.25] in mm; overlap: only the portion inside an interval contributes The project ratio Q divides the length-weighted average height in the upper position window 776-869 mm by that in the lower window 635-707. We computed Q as 1.06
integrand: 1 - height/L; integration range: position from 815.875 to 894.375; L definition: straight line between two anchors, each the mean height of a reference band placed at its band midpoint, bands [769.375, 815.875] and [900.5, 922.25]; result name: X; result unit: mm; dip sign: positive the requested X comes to 2.5 mm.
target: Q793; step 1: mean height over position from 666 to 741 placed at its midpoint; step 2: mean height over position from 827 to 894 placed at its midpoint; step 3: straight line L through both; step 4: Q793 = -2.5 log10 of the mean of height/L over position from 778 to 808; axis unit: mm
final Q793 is -0.10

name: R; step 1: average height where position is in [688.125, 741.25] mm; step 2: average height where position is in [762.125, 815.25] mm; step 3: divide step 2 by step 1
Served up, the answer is 1.1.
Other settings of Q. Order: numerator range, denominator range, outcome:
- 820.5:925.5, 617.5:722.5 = 1.02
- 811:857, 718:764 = 1.04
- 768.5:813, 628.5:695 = 1.13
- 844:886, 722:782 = 0.99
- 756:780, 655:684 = 1.08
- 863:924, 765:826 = 0.92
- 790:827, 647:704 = 1.10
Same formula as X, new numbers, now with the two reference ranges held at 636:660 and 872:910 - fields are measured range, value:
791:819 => -3.6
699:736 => -0.7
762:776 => -1.1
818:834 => -0.6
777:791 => -0.9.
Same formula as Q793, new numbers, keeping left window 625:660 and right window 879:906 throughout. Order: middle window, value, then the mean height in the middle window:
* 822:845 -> -0.018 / 1.35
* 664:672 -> -0.025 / 1.32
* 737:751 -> -0.018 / 1.33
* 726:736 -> 0.043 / 1.25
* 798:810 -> -0.188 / 1.57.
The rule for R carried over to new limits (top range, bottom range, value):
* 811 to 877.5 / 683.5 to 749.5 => 1.01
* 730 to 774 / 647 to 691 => 1.02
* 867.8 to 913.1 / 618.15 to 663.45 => 1.04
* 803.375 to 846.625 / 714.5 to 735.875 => 1.11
